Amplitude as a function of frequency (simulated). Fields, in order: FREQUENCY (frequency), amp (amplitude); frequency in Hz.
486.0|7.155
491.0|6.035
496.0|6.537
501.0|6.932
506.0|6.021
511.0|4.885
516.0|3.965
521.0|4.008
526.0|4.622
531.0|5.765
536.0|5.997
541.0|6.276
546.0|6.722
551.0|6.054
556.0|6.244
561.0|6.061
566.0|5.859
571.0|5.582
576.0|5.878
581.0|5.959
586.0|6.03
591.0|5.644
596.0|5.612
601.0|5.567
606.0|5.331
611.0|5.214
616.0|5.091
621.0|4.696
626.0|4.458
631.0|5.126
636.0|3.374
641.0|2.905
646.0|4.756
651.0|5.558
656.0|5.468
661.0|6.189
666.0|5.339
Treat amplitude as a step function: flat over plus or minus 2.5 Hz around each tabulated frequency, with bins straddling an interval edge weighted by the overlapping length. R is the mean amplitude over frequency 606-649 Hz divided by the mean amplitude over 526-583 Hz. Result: 0.76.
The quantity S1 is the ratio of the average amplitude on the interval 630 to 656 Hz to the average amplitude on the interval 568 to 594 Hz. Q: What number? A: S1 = 0.76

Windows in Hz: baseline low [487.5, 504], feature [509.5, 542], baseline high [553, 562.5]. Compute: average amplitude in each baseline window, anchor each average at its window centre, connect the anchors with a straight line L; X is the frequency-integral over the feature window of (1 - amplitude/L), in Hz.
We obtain 6.7 Hz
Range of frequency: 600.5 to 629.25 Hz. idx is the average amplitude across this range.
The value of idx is 5.03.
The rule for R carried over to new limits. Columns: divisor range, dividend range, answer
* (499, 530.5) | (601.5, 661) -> 0.95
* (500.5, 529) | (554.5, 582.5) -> 1.19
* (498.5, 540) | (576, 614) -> 1.06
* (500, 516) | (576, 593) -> 1.06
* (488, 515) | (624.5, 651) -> 0.71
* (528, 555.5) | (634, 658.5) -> 0.72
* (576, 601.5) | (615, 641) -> 0.75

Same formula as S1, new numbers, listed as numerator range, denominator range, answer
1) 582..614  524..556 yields 0.94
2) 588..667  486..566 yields 0.87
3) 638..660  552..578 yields 0.80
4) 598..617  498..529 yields 1.04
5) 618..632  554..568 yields 0.78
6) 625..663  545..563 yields 0.76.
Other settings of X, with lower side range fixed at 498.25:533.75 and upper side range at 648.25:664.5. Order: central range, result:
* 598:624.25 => 1.7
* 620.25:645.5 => 6.7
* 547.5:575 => -3.3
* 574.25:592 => -1.5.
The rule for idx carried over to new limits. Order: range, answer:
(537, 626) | 5.72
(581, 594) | 5.85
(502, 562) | 5.57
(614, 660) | 4.65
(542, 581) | 6.06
